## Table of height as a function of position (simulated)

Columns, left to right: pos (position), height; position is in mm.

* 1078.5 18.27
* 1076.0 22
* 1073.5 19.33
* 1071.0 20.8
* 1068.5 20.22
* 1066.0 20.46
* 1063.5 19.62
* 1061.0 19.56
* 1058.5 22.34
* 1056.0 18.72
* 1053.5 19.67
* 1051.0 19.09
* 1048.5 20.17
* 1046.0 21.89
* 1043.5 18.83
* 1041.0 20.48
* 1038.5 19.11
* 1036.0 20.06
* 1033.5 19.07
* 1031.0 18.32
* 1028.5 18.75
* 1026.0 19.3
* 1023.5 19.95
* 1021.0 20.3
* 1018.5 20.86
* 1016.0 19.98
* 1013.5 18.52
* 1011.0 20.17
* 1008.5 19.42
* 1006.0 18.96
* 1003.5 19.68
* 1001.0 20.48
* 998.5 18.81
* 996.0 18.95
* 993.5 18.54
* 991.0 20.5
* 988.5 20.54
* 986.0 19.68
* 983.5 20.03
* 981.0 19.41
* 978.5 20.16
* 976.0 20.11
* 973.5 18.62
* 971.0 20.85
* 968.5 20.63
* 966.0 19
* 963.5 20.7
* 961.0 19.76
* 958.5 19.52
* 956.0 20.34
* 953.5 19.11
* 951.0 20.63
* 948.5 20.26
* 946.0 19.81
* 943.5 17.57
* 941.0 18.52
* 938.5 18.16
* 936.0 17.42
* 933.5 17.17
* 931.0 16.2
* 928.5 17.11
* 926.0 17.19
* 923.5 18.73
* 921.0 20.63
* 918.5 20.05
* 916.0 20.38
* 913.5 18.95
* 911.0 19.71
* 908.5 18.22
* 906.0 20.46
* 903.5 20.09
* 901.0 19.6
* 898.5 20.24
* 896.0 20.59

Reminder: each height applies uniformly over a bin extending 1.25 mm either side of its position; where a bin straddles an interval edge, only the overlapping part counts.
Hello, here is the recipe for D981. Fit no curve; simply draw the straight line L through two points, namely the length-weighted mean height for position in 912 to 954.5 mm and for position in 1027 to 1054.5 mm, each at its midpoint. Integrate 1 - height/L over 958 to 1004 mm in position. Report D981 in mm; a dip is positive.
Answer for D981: -1.7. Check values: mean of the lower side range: 18.7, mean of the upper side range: 19.6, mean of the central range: 19.8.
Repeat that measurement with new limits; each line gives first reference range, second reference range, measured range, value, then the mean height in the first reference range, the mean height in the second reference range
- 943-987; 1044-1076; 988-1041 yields 1.26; 19.8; 20.2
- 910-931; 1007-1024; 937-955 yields 0.03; 18.9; 19.9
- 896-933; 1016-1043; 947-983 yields -1.11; 19.1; 19.6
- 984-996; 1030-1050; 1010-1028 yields -0.07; 19.7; 19.8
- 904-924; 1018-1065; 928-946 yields 1.90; 19.7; 19.8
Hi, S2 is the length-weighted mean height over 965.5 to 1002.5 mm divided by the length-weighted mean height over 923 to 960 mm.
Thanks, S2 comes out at 1.07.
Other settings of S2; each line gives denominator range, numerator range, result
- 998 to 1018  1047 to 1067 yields 1.02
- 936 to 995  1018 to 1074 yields 1.01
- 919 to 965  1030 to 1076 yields 1.06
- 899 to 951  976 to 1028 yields 1.04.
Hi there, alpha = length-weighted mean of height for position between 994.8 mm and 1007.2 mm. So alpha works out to 19.4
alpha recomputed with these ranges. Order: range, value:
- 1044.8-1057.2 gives 19.9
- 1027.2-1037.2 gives 19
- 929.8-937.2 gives 16.9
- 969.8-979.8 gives 19.9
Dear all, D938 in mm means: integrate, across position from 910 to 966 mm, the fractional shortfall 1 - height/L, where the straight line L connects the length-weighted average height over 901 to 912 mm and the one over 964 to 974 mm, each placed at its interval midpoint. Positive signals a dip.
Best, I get 2.2 mm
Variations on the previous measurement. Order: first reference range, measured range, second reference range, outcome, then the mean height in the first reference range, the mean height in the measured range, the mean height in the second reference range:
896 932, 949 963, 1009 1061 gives -0.4 mm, 19.2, 19.9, 19.8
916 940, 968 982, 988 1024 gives -0.6 mm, 18.2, 19.9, 19.7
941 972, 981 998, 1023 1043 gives 0.0 mm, 19.8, 19.6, 19.3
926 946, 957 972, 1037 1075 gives -1.6 mm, 17.6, 20.1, 20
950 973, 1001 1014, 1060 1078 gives 0.4 mm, 20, 19.5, 20.2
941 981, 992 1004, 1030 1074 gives 0.3 mm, 19.8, 19.3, 19.9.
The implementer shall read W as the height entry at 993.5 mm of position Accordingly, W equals 18.54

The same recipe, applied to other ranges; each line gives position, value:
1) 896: 20.59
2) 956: 20.34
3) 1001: 20.48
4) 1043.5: 18.83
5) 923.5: 18.73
